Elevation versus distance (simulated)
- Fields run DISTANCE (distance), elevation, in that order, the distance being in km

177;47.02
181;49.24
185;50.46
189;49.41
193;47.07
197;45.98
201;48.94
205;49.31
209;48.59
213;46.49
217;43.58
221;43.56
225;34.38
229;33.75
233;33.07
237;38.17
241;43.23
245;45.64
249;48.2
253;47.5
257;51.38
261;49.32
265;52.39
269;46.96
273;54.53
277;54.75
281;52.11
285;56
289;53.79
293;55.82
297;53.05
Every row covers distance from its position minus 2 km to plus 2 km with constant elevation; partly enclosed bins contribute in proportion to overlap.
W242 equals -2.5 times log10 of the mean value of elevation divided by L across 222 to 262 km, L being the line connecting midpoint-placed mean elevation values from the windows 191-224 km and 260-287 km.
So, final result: 0.17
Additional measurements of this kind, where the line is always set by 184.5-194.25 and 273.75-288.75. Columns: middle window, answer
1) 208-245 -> 0.248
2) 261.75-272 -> 0.069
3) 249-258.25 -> 0.077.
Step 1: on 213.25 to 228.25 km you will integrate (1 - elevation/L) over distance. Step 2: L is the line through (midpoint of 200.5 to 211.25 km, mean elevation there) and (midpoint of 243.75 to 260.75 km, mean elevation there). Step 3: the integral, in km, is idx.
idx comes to 2.49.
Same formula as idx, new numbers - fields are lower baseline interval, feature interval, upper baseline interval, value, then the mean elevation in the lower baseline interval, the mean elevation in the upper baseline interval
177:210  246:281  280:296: 1.6 km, 48.5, 54.5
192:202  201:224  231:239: -1.9 km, 47.2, 35.6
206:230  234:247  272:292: 1.4 km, 42.4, 54.3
